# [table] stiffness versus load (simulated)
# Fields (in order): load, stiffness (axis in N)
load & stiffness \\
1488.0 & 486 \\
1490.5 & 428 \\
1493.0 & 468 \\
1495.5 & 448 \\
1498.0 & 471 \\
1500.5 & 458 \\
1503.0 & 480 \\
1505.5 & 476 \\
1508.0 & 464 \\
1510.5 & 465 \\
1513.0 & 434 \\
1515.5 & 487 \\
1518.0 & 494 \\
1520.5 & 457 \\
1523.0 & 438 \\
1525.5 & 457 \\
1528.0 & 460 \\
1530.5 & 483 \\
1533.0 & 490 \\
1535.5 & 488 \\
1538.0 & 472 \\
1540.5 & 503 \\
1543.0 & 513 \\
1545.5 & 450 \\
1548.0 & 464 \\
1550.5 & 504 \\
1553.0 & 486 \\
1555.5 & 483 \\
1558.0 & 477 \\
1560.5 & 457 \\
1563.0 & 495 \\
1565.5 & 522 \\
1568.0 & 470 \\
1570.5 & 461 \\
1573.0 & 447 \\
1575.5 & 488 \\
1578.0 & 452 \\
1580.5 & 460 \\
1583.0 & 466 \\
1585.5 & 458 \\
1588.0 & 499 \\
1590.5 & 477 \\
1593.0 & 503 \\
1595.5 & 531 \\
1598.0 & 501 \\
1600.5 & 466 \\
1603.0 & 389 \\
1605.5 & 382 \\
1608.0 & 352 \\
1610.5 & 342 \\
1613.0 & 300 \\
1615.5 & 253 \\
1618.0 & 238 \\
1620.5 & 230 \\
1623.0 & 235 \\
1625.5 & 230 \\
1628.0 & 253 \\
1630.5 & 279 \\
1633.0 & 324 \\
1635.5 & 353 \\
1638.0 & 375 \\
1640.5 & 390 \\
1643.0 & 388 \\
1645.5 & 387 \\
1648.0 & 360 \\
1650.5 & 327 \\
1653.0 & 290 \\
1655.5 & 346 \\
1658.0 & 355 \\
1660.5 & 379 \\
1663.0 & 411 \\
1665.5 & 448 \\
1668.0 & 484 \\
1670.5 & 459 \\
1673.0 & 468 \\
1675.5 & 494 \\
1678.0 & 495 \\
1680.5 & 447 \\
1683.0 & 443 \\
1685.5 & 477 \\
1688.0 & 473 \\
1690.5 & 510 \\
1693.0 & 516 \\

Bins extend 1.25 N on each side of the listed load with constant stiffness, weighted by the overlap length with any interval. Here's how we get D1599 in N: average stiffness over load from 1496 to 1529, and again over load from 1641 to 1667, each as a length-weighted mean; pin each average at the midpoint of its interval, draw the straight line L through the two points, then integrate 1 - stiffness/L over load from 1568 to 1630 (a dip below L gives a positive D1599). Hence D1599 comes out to 2.59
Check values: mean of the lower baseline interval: 464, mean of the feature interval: 392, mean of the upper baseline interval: 371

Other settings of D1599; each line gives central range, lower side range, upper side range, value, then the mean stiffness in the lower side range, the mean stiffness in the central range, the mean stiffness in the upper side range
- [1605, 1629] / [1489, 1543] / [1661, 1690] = 9.6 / 469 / 279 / 463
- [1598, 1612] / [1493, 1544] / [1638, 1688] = 1.4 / 472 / 395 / 414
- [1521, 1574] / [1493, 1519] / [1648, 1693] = -2.2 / 467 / 477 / 430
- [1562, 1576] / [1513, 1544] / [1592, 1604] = -0.1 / 476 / 480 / 479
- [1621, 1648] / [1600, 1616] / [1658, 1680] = 5.2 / 354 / 321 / 449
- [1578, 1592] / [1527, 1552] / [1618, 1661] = -2.1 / 483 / 471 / 320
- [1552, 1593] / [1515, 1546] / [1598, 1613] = -4.7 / 477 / 476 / 389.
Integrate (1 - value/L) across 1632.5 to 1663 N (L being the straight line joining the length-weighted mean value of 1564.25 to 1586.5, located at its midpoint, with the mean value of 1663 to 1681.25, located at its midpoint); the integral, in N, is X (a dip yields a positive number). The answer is 7.1 N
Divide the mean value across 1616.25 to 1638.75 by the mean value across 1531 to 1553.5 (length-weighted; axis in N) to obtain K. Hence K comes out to 0.57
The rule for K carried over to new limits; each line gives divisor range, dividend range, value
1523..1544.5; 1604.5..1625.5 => 0.60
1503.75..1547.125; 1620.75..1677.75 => 0.77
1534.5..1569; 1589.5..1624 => 0.77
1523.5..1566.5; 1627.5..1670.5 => 0.76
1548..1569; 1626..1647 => 0.70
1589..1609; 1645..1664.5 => 0.79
